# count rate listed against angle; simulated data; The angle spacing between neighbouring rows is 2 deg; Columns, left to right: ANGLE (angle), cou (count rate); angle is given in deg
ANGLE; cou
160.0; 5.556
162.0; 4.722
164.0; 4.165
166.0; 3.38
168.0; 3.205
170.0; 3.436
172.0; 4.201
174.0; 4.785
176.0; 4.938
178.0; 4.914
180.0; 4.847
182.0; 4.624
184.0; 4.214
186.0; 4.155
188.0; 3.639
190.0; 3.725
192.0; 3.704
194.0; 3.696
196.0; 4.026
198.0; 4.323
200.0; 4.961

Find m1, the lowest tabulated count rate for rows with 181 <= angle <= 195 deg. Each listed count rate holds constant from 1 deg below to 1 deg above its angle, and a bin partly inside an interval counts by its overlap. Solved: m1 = 3.639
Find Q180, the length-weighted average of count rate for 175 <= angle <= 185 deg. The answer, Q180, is 4.71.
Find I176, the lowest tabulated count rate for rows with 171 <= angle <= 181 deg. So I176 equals 4.201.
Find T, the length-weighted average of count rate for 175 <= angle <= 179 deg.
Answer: 4.93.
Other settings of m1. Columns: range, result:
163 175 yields 3.205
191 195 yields 3.696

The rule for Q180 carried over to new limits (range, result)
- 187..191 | 3.68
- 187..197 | 3.76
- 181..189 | 4.16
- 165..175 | 3.8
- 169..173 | 3.82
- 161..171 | 3.78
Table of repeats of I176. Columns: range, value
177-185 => 4.214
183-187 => 4.155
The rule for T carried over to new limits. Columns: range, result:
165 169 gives 3.29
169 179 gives 4.45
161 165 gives 4.44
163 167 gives 3.77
